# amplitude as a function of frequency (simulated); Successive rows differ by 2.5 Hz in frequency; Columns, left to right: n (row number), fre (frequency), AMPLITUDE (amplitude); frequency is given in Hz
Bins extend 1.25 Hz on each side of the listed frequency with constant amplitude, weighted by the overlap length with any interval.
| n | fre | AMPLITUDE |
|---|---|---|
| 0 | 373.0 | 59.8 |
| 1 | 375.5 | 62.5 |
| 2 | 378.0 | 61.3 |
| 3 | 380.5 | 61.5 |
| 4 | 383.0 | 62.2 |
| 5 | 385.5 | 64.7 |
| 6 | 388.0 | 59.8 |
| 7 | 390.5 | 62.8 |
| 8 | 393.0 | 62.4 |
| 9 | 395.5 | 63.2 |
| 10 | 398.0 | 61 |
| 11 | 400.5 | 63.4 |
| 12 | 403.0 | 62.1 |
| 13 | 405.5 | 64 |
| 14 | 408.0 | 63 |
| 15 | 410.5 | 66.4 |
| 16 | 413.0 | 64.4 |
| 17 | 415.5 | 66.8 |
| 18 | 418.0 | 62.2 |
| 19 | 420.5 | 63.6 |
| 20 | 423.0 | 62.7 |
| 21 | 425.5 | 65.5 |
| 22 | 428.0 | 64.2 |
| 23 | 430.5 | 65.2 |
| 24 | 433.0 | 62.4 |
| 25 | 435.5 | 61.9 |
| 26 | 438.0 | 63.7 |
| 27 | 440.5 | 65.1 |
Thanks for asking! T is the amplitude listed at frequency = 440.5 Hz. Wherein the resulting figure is 65.1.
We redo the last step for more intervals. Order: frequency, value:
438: 63.7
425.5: 65.5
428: 64.2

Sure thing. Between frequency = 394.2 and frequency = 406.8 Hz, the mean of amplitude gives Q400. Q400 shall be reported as 62.7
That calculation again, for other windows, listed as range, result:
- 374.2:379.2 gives 61.9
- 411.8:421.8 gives 64.2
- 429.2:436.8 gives 63.2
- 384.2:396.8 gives 62.6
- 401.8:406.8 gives 63.1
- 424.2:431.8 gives 64.9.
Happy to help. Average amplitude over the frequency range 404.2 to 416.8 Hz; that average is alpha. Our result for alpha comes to 64.9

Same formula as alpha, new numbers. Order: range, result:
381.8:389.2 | 62.3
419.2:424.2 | 63.1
